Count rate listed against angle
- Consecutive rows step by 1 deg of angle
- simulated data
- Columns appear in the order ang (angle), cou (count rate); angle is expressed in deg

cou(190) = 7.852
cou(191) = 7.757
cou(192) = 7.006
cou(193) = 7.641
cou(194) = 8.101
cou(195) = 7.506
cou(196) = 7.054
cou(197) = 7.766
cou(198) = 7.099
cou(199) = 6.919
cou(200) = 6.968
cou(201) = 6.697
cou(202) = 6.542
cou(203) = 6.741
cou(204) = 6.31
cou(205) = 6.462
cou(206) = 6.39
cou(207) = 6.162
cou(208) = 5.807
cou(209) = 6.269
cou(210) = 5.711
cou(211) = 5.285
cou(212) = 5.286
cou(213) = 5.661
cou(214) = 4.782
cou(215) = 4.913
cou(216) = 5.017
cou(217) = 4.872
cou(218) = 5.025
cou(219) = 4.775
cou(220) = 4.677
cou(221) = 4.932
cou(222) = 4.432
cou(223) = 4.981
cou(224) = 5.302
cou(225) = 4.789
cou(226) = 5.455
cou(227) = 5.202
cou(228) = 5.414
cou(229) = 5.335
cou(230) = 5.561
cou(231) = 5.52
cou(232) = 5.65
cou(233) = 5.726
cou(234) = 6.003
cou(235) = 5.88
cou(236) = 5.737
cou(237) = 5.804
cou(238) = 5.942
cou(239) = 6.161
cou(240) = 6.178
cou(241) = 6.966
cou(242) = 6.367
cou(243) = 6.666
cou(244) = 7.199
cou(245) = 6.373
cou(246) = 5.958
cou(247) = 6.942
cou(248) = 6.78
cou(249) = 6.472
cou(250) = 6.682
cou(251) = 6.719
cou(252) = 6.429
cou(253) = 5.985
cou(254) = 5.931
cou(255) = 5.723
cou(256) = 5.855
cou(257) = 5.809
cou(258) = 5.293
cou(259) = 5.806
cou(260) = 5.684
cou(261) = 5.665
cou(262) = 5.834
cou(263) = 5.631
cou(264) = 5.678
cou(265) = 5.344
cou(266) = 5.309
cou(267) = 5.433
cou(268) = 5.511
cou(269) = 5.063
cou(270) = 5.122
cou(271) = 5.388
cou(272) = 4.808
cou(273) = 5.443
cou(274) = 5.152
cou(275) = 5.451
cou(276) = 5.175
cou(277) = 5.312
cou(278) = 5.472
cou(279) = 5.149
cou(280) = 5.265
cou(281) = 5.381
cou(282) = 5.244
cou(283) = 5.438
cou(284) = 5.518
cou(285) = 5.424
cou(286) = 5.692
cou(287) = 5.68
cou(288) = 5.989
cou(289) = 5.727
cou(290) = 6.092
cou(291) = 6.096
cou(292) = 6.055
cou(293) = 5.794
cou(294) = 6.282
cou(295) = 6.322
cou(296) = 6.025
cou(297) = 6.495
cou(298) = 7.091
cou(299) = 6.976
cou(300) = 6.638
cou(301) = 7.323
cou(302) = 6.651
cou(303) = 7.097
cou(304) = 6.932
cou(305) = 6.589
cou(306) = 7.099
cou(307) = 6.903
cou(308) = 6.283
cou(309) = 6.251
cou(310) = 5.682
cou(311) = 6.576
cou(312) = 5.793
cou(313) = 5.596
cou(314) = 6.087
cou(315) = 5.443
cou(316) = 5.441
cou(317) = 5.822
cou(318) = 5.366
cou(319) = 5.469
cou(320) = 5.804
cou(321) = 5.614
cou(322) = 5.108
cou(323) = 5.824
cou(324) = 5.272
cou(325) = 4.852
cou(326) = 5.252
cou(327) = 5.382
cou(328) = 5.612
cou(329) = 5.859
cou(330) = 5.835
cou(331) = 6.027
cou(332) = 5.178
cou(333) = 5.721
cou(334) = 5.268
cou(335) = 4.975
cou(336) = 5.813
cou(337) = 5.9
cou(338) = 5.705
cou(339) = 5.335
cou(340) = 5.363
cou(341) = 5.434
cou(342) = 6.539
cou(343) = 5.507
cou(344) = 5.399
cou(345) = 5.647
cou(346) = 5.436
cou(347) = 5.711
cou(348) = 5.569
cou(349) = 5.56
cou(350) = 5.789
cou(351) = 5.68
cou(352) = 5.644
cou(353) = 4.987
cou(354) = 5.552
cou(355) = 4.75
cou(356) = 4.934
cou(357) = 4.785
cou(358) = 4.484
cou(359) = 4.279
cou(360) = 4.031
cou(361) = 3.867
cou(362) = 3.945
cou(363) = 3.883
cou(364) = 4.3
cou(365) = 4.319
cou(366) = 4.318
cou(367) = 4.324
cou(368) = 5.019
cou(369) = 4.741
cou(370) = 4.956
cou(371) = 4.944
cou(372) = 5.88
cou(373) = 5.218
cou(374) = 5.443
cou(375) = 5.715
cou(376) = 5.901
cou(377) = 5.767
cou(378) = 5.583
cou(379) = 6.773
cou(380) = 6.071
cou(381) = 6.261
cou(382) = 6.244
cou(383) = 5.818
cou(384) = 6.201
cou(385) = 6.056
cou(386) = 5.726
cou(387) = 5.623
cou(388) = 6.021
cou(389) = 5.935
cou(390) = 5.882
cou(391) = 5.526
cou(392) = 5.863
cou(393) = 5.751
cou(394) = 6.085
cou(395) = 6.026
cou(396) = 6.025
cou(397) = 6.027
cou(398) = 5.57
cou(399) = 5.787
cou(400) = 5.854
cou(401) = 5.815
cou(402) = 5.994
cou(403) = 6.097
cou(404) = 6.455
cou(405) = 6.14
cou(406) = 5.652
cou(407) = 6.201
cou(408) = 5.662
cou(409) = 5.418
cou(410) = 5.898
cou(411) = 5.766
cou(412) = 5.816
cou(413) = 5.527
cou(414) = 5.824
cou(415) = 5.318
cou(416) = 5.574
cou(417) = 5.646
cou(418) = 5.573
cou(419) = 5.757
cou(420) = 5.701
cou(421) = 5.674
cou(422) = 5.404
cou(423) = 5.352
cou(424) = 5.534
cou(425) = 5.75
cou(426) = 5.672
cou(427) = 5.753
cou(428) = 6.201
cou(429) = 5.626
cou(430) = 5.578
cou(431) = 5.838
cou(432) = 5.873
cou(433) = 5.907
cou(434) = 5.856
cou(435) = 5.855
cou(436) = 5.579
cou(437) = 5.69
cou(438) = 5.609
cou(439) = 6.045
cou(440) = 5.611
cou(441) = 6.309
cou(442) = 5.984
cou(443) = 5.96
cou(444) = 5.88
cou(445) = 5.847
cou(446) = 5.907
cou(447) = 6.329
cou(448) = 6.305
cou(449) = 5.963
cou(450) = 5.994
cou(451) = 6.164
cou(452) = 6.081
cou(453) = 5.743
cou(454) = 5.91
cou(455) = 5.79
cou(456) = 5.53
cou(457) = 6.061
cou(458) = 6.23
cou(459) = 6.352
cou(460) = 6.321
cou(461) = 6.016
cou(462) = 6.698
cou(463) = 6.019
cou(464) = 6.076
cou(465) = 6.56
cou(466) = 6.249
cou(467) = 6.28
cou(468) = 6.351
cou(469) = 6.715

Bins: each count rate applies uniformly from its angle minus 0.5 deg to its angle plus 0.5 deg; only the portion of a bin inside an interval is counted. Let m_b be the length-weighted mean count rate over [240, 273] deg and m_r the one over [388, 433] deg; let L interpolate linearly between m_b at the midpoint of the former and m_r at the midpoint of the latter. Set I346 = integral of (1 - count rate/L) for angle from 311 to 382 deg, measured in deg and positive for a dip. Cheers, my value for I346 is 6.1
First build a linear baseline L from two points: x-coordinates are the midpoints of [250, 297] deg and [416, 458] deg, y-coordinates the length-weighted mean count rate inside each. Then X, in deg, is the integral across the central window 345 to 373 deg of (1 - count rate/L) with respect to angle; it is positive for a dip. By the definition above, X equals 4.1 deg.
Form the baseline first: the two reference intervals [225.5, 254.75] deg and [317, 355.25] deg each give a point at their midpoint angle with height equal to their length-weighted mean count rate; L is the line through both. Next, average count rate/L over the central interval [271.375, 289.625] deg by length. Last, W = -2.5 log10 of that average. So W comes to 0.09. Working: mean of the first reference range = 6.1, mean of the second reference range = 5.53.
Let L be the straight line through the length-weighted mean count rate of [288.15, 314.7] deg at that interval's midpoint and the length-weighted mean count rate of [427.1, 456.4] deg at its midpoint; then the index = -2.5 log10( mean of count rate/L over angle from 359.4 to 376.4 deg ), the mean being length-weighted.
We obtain 0.28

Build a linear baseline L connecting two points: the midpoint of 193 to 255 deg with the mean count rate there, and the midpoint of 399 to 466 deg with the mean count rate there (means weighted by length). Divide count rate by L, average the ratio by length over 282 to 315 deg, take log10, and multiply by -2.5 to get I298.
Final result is -0.046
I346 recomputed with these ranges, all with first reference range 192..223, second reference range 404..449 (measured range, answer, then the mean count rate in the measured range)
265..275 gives 1.2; 5.26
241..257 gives -1.1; 6.4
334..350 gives 0.8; 5.59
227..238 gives 0.7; 5.65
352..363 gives 2.4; 4.58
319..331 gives 0.8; 5.51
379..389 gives -0.3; 6.04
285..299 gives -0.4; 6.11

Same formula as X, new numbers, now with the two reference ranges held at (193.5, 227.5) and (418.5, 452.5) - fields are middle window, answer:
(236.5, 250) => -1.3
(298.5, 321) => -1.5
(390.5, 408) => -0.2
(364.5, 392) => 1.3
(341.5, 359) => 1.4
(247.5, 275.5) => 0.7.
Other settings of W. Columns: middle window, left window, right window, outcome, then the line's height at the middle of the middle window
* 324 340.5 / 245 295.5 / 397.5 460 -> 0.05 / 5.77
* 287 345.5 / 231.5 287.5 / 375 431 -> -0.02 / 5.81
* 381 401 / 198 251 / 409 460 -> -0.01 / 5.83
